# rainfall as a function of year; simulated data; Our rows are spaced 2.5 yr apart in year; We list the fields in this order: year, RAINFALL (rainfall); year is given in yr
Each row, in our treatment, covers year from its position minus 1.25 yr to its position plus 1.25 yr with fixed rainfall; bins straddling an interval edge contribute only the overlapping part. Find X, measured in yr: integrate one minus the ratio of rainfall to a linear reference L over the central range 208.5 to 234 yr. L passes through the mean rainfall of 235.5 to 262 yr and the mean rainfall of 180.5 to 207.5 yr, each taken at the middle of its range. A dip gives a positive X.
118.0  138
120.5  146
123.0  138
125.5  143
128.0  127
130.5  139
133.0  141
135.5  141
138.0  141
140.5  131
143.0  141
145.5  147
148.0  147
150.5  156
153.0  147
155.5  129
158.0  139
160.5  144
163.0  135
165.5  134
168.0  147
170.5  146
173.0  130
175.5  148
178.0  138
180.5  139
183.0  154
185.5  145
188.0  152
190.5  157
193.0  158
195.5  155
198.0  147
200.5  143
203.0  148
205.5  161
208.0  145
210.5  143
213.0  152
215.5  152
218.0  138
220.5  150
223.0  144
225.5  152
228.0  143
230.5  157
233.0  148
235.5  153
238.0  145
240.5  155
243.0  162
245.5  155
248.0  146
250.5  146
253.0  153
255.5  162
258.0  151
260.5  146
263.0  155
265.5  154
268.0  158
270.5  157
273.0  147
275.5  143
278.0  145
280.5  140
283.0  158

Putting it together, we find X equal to 0.7 yr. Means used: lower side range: 151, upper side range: 152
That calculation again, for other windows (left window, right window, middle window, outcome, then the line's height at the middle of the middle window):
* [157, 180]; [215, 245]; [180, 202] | -1.02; 144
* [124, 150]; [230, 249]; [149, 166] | 0.21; 143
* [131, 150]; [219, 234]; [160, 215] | -0.33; 146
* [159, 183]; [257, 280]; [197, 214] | -0.50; 144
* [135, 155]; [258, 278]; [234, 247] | -0.38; 149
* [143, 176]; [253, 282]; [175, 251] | -1.56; 146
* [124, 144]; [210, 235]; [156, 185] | 0.23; 142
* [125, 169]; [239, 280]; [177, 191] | -0.29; 144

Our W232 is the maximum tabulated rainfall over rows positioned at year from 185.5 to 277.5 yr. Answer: 162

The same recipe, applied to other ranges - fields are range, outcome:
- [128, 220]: 161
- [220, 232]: 157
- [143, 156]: 156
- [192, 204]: 158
